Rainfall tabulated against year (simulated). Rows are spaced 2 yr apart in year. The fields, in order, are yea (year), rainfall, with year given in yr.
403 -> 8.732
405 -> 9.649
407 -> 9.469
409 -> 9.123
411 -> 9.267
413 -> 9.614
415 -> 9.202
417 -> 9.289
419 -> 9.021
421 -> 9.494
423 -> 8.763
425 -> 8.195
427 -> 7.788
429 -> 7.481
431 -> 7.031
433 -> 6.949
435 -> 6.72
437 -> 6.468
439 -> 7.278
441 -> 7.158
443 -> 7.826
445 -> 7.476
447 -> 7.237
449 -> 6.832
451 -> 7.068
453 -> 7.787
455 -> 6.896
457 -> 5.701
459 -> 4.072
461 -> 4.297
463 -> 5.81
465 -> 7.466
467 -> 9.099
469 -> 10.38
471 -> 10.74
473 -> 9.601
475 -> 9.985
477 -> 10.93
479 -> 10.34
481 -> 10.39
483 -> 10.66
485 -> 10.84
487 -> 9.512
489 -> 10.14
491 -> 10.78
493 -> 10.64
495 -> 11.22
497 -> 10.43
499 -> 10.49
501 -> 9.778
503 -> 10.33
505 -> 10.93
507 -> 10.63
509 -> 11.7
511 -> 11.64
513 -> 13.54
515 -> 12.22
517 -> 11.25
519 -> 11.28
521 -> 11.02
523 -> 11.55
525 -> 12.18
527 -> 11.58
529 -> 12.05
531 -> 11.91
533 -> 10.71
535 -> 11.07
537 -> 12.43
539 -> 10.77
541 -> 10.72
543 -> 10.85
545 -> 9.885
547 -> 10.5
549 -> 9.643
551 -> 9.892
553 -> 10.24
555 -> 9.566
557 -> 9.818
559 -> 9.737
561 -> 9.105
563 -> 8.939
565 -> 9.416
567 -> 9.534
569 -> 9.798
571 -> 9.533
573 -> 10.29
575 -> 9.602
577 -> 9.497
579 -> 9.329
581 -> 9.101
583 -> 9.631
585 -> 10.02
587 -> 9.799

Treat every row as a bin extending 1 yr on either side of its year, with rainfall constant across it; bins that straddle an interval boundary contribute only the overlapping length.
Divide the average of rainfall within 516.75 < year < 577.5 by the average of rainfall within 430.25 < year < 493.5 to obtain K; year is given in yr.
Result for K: 1.3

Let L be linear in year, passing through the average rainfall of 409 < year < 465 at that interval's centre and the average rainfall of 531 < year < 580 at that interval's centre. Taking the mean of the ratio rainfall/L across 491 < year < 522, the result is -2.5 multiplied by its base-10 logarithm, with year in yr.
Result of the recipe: -0.23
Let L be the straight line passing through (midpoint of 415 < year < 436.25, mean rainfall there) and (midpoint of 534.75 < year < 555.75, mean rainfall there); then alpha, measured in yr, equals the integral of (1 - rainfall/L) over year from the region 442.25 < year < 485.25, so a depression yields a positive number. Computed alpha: 3.4 yr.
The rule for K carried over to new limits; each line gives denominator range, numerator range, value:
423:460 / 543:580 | 1.38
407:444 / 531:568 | 1.25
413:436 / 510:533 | 1.43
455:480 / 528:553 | 1.33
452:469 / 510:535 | 1.77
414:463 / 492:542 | 1.54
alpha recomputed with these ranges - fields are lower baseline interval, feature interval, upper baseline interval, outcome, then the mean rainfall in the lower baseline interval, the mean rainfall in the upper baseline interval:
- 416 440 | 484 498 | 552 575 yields -2.9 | 7.87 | 9.63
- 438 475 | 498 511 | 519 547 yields -1.2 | 7.44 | 11.3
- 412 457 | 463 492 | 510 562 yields -2.5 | 7.75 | 11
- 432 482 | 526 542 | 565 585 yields -4.3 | 7.78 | 9.6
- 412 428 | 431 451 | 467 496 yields 4.9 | 8.92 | 10.4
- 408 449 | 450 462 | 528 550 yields 3.8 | 8.04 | 11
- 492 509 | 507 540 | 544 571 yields -4.5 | 10.6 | 9.69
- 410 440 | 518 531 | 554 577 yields -3.5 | 8.17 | 9.57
